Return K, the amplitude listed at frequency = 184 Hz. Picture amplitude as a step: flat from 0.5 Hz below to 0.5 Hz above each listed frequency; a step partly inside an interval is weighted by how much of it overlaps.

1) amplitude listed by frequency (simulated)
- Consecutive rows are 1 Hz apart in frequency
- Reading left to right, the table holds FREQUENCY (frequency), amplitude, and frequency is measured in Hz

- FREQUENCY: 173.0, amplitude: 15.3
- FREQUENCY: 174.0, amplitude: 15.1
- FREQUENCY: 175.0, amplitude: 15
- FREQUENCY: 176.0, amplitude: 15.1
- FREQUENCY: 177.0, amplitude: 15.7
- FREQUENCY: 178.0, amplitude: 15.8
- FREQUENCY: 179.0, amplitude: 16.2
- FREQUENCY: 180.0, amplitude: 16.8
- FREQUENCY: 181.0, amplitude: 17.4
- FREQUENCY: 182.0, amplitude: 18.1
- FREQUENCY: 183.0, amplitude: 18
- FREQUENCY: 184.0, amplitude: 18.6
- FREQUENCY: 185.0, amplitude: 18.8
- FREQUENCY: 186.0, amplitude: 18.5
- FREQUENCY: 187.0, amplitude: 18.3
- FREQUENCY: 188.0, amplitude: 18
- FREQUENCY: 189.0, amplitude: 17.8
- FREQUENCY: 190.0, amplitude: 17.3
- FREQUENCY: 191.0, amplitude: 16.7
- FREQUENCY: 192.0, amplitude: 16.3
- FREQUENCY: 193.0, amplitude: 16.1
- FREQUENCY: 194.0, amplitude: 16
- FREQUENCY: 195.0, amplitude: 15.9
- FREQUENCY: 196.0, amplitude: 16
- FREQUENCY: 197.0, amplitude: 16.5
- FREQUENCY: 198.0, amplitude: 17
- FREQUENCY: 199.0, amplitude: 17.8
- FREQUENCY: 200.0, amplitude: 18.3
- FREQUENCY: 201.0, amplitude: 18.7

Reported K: 18.6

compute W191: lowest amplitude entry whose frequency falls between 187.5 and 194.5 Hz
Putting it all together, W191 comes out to 16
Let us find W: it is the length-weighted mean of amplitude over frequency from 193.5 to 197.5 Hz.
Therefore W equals 16.1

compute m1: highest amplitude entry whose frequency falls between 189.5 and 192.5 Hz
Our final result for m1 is 17.3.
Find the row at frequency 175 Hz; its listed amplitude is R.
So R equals 15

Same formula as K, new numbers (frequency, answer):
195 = 15.9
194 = 16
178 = 15.8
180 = 16.8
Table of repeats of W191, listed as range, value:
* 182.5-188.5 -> 18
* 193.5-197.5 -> 15.9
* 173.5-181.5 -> 15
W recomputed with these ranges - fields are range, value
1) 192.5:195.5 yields 16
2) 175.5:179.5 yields 15.7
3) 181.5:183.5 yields 18.1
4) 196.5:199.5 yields 17.1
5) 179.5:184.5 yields 17.8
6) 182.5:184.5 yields 18.3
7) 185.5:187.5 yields 18.4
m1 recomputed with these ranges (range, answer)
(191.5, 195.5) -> 16.3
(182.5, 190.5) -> 18.8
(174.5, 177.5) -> 15.7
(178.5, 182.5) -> 18.1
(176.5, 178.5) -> 15.8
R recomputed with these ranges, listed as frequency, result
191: 16.7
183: 18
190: 17.3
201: 18.7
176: 15.1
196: 16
